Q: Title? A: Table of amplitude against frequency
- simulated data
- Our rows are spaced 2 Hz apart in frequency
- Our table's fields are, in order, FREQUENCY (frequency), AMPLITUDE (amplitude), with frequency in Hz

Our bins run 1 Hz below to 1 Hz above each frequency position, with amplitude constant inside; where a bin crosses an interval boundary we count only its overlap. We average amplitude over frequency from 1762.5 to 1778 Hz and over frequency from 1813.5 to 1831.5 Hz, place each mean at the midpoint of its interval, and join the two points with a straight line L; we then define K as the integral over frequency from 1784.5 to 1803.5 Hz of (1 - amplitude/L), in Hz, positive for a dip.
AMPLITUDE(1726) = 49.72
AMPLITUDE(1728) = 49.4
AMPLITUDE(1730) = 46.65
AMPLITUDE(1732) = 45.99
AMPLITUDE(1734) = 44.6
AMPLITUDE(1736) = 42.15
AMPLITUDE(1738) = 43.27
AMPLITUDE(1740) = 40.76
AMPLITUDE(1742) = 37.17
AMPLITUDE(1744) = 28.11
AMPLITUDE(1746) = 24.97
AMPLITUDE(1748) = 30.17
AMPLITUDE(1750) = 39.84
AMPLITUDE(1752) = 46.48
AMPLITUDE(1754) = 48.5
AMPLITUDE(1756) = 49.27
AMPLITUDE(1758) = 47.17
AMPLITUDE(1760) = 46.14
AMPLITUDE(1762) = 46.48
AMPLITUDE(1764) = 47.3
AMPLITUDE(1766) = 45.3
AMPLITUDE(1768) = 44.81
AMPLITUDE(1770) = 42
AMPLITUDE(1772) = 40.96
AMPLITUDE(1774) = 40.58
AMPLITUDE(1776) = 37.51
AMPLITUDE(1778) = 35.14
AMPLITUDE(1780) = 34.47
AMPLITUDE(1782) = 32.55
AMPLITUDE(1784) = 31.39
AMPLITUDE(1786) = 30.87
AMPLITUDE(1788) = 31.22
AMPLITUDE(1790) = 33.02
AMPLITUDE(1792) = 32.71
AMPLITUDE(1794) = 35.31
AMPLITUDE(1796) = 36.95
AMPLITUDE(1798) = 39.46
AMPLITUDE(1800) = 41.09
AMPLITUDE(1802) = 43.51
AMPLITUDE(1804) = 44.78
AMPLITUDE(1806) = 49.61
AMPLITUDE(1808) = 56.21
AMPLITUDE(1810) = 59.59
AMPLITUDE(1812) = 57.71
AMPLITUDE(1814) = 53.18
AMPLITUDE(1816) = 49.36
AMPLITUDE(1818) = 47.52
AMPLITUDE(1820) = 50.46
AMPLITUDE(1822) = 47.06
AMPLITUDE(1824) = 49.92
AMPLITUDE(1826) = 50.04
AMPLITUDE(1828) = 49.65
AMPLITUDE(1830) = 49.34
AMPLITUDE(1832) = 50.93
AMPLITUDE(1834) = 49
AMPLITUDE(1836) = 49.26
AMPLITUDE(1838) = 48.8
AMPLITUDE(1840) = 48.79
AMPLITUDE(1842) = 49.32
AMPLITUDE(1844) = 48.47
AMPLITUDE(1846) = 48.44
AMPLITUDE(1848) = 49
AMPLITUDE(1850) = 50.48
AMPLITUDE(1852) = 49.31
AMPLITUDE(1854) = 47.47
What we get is 4.0 Hz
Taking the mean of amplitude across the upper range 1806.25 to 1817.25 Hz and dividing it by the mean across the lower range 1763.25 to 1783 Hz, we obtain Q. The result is 1.4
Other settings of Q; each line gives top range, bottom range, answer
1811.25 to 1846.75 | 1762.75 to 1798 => 1.33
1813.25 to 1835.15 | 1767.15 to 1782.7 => 1.29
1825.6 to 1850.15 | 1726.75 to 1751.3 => 1.24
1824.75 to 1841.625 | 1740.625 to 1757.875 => 1.28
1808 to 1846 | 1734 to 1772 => 1.21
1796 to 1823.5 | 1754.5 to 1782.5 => 1.15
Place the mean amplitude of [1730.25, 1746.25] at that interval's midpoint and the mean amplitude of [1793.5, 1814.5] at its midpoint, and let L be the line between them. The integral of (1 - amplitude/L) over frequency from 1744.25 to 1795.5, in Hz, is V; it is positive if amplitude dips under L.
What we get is 5.0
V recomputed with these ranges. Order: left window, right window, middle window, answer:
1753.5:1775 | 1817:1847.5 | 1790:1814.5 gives 1.20 Hz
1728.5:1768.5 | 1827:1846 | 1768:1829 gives 4.69 Hz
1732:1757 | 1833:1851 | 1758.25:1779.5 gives -0.25 Hz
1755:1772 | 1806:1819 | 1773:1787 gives 3.96 Hz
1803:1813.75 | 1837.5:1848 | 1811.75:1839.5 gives 0.66 Hz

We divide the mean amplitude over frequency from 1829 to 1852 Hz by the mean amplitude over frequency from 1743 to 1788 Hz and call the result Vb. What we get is 1.3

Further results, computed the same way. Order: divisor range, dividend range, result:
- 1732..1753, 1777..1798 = 0.88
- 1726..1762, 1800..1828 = 1.19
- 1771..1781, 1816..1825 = 1.29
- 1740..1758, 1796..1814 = 1.25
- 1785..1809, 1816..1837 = 1.25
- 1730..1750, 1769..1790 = 0.93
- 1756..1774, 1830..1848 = 1.09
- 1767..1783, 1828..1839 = 1.29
